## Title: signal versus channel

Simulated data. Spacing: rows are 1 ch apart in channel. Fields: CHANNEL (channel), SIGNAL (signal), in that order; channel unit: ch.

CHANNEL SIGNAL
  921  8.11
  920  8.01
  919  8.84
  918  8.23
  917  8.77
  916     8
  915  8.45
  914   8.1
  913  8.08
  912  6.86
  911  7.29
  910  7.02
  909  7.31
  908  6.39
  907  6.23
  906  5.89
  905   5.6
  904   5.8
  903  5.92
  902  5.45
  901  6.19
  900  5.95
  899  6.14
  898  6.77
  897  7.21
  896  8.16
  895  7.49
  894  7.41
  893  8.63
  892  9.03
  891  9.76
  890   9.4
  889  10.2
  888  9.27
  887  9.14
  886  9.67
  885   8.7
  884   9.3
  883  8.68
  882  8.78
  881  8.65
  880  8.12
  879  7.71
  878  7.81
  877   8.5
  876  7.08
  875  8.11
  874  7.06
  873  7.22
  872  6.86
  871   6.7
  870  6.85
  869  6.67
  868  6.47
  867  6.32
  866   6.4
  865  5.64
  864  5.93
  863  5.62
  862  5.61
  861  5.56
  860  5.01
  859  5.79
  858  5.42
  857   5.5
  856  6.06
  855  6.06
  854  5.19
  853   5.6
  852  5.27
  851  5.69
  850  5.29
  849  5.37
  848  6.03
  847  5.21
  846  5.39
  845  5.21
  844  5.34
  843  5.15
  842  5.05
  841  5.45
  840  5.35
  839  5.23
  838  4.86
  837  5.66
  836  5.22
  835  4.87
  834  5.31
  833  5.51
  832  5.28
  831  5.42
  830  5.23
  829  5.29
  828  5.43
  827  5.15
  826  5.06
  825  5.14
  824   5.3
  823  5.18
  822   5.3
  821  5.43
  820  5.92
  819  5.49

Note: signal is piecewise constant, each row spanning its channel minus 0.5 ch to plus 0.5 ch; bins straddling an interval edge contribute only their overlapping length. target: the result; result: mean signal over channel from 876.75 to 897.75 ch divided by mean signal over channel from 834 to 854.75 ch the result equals 1.62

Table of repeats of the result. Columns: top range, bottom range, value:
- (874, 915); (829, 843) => 1.46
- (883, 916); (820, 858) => 1.42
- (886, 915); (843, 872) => 1.29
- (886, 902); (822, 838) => 1.53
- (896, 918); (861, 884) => 0.97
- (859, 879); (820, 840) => 1.25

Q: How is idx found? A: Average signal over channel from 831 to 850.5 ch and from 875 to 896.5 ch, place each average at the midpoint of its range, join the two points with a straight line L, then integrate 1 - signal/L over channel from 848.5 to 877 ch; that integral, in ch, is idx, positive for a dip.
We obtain 3.4 ch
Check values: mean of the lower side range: 5.31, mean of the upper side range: 8.63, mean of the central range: 6.13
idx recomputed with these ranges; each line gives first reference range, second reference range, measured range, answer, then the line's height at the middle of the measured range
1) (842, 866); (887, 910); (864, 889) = -4.99 ch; 6.43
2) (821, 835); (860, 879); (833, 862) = 2.54 ch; 5.93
